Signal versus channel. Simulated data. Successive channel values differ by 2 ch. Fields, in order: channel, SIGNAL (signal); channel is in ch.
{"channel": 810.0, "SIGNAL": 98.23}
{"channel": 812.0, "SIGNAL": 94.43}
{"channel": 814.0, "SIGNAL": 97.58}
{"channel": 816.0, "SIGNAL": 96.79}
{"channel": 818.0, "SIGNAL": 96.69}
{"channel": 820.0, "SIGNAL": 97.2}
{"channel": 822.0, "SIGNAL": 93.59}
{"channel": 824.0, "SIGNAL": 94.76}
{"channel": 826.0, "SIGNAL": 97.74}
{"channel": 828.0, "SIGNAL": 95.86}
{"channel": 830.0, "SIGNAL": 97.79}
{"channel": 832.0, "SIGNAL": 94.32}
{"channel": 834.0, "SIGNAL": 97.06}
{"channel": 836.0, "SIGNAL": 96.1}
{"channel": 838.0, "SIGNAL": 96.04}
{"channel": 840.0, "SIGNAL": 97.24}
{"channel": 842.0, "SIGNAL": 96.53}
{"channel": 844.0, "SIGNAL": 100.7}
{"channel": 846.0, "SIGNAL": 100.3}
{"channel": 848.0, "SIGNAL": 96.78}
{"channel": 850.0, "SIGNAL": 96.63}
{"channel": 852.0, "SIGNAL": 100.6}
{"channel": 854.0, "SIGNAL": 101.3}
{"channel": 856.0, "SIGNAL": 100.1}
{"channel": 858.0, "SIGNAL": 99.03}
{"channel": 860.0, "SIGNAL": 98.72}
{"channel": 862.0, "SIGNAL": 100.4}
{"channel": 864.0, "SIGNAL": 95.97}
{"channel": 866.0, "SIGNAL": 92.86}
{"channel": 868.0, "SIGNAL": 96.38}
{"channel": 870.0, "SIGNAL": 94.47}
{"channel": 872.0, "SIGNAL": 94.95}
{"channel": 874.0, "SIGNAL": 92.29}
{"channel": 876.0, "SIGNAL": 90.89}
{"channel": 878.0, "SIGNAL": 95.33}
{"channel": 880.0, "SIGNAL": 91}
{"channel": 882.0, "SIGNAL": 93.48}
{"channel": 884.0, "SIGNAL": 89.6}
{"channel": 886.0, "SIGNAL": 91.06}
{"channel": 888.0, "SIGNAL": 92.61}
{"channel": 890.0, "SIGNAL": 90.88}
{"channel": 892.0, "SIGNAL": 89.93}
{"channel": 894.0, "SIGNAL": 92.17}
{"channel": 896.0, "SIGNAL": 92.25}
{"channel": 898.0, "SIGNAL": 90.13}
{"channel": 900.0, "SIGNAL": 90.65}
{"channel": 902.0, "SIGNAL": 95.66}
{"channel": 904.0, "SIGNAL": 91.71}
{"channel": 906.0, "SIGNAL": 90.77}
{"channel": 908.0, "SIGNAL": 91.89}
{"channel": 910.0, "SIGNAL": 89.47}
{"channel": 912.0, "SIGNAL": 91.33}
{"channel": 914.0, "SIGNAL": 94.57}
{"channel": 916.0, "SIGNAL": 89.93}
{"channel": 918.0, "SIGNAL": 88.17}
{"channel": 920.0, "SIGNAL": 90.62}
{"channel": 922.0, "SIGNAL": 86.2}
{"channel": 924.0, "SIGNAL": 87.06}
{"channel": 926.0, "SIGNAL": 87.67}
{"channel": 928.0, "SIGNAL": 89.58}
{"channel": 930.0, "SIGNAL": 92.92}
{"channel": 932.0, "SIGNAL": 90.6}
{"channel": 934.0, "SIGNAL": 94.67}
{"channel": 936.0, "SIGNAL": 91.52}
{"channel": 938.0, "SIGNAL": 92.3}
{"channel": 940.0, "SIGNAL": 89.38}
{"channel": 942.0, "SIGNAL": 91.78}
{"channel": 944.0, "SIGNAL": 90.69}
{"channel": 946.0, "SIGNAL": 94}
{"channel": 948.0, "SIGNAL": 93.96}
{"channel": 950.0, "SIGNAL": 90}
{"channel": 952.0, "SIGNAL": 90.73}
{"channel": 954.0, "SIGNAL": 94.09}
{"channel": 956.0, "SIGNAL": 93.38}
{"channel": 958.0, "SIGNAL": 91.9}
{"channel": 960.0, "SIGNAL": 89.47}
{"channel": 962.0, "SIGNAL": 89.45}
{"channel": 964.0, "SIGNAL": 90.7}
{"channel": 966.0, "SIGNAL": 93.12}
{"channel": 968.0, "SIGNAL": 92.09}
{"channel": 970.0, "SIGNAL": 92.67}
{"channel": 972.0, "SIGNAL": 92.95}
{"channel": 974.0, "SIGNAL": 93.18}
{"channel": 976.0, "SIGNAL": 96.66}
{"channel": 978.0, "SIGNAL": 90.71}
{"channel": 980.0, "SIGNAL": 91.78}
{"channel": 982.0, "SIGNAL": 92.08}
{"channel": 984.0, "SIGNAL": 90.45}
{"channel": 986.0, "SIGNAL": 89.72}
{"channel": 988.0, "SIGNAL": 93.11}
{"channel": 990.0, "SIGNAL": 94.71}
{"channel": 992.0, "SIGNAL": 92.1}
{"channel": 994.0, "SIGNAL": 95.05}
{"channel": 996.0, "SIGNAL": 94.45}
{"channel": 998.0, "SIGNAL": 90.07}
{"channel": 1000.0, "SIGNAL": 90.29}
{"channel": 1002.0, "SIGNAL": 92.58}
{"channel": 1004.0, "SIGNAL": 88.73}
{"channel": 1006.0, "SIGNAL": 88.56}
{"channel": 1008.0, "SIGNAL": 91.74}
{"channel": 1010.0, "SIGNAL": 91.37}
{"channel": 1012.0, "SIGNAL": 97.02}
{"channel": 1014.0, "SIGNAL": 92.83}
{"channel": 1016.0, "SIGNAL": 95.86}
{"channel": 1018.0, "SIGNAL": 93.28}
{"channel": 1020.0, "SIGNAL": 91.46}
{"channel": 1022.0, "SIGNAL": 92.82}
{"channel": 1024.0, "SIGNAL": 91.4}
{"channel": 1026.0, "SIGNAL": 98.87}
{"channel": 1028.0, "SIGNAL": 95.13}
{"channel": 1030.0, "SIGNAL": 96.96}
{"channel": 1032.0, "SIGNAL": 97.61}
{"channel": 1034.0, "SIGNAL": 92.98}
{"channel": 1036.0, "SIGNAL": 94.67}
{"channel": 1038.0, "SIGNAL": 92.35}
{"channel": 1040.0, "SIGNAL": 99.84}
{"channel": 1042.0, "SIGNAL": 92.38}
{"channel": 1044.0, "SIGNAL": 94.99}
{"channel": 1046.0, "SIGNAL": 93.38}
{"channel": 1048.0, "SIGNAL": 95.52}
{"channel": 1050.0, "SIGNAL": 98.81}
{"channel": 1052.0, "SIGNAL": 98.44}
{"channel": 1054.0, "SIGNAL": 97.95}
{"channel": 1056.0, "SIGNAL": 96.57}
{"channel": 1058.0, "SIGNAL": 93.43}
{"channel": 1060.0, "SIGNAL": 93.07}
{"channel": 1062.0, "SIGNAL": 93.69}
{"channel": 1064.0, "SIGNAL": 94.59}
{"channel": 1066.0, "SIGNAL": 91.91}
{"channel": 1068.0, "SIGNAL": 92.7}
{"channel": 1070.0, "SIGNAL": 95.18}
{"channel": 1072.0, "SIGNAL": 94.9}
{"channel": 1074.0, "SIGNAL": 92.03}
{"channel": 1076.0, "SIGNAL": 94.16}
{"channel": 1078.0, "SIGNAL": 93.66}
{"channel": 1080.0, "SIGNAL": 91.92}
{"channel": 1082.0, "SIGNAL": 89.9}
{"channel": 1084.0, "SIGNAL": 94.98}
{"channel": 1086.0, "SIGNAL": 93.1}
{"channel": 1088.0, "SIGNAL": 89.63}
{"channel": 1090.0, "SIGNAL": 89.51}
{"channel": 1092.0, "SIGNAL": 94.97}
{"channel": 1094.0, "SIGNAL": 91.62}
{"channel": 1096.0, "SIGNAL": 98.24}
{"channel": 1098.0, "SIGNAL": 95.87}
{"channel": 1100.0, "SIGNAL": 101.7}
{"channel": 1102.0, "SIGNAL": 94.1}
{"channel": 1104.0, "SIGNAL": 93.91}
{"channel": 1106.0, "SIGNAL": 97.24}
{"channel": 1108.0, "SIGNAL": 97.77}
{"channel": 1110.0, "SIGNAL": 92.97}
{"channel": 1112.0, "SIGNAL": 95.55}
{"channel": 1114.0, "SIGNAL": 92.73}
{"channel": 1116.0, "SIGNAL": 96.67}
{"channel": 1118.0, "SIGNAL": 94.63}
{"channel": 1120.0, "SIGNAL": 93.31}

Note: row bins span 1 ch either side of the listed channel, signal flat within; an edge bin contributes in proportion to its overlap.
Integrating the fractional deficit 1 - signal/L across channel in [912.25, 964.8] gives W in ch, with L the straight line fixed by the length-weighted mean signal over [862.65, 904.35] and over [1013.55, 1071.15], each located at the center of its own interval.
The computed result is 1.4 ch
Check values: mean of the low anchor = 92.7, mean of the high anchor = 94.8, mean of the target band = 91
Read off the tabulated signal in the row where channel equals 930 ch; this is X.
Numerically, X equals 92.92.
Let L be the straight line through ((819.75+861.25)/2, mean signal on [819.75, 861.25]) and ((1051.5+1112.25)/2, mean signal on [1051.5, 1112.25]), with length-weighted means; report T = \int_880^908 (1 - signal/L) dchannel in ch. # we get 1.5 ch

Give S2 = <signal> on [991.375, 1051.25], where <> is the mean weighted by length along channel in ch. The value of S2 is 93.8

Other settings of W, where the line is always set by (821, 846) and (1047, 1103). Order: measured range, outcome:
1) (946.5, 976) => 1.0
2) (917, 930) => 1.0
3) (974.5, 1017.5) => 1.2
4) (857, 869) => -0.1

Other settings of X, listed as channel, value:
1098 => 95.87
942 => 91.78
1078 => 93.66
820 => 97.2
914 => 94.57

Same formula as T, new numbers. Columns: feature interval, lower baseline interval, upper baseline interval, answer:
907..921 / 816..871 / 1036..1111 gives 0.8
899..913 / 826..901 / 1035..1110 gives 0.5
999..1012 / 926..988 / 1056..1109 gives 0.2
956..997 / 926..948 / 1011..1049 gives 0.3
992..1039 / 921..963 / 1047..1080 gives 0.0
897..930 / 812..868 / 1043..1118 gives 2.1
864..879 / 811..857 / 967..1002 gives 0.3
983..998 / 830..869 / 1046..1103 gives 0.5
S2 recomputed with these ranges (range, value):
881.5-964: 91.2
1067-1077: 93.8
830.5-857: 98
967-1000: 92.5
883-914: 91.4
